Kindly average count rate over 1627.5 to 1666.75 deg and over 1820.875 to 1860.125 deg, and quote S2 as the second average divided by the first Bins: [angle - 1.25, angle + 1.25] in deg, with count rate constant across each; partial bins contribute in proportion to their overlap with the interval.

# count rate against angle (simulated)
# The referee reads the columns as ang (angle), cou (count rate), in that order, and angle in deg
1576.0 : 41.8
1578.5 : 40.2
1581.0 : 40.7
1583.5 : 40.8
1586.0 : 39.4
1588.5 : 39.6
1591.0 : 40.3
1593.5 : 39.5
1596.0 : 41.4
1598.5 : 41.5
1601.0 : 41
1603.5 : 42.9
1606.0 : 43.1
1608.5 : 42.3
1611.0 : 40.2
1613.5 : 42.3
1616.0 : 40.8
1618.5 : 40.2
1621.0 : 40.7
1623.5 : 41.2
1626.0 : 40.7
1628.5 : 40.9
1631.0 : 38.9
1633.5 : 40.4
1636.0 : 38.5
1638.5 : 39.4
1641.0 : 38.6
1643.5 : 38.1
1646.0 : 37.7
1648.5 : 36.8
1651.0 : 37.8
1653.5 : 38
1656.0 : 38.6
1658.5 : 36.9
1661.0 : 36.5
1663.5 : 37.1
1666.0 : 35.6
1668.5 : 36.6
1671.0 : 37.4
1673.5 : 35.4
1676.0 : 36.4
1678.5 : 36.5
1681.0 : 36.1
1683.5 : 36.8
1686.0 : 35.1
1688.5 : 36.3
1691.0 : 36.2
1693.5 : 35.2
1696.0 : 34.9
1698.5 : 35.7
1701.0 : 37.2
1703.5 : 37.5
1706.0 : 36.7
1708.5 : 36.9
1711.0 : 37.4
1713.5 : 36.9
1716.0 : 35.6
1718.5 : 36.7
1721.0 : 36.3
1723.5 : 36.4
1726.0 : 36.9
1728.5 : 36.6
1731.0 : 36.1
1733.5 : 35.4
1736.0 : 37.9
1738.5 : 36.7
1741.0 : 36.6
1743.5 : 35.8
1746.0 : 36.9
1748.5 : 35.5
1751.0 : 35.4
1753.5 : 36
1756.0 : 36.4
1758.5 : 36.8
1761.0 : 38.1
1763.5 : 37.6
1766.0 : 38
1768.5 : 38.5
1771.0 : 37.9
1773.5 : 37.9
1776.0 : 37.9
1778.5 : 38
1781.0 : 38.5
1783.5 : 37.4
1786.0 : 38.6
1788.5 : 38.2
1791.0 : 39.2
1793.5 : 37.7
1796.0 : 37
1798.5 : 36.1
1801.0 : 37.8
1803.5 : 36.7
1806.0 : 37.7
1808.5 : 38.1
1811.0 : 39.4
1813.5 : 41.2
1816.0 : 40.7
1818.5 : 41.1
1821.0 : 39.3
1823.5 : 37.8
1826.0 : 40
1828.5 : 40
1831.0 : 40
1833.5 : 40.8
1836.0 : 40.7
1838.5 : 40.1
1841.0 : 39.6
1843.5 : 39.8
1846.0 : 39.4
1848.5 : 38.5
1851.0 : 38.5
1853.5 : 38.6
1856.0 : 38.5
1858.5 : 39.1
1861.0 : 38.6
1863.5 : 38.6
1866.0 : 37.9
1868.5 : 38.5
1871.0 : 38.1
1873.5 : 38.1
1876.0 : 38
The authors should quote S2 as 1.03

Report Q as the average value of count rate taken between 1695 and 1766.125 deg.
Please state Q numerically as 36.6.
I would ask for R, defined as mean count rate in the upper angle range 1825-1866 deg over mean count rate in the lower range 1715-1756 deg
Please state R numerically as 1.1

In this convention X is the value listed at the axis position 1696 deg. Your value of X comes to 34.9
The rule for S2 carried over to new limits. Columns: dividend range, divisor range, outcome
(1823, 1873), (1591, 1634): 0.95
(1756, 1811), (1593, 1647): 0.93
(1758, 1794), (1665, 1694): 1.05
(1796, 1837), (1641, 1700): 1.07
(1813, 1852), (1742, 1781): 1.07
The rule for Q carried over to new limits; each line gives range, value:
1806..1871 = 39.3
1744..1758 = 36.1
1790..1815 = 38.1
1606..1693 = 38.3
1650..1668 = 37.2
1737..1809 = 37.3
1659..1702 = 36.2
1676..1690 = 36.2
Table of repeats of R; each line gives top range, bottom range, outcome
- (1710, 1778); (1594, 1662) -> 0.92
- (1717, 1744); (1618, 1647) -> 0.92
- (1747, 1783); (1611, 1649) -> 0.94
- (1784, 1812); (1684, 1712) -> 1.04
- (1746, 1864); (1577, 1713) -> 1.00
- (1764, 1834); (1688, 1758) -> 1.06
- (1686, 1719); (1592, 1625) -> 0.88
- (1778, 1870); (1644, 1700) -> 1.06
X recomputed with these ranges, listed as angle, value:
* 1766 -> 38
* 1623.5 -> 41.2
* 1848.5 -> 38.5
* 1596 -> 41.4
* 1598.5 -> 41.5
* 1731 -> 36.1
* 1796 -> 37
